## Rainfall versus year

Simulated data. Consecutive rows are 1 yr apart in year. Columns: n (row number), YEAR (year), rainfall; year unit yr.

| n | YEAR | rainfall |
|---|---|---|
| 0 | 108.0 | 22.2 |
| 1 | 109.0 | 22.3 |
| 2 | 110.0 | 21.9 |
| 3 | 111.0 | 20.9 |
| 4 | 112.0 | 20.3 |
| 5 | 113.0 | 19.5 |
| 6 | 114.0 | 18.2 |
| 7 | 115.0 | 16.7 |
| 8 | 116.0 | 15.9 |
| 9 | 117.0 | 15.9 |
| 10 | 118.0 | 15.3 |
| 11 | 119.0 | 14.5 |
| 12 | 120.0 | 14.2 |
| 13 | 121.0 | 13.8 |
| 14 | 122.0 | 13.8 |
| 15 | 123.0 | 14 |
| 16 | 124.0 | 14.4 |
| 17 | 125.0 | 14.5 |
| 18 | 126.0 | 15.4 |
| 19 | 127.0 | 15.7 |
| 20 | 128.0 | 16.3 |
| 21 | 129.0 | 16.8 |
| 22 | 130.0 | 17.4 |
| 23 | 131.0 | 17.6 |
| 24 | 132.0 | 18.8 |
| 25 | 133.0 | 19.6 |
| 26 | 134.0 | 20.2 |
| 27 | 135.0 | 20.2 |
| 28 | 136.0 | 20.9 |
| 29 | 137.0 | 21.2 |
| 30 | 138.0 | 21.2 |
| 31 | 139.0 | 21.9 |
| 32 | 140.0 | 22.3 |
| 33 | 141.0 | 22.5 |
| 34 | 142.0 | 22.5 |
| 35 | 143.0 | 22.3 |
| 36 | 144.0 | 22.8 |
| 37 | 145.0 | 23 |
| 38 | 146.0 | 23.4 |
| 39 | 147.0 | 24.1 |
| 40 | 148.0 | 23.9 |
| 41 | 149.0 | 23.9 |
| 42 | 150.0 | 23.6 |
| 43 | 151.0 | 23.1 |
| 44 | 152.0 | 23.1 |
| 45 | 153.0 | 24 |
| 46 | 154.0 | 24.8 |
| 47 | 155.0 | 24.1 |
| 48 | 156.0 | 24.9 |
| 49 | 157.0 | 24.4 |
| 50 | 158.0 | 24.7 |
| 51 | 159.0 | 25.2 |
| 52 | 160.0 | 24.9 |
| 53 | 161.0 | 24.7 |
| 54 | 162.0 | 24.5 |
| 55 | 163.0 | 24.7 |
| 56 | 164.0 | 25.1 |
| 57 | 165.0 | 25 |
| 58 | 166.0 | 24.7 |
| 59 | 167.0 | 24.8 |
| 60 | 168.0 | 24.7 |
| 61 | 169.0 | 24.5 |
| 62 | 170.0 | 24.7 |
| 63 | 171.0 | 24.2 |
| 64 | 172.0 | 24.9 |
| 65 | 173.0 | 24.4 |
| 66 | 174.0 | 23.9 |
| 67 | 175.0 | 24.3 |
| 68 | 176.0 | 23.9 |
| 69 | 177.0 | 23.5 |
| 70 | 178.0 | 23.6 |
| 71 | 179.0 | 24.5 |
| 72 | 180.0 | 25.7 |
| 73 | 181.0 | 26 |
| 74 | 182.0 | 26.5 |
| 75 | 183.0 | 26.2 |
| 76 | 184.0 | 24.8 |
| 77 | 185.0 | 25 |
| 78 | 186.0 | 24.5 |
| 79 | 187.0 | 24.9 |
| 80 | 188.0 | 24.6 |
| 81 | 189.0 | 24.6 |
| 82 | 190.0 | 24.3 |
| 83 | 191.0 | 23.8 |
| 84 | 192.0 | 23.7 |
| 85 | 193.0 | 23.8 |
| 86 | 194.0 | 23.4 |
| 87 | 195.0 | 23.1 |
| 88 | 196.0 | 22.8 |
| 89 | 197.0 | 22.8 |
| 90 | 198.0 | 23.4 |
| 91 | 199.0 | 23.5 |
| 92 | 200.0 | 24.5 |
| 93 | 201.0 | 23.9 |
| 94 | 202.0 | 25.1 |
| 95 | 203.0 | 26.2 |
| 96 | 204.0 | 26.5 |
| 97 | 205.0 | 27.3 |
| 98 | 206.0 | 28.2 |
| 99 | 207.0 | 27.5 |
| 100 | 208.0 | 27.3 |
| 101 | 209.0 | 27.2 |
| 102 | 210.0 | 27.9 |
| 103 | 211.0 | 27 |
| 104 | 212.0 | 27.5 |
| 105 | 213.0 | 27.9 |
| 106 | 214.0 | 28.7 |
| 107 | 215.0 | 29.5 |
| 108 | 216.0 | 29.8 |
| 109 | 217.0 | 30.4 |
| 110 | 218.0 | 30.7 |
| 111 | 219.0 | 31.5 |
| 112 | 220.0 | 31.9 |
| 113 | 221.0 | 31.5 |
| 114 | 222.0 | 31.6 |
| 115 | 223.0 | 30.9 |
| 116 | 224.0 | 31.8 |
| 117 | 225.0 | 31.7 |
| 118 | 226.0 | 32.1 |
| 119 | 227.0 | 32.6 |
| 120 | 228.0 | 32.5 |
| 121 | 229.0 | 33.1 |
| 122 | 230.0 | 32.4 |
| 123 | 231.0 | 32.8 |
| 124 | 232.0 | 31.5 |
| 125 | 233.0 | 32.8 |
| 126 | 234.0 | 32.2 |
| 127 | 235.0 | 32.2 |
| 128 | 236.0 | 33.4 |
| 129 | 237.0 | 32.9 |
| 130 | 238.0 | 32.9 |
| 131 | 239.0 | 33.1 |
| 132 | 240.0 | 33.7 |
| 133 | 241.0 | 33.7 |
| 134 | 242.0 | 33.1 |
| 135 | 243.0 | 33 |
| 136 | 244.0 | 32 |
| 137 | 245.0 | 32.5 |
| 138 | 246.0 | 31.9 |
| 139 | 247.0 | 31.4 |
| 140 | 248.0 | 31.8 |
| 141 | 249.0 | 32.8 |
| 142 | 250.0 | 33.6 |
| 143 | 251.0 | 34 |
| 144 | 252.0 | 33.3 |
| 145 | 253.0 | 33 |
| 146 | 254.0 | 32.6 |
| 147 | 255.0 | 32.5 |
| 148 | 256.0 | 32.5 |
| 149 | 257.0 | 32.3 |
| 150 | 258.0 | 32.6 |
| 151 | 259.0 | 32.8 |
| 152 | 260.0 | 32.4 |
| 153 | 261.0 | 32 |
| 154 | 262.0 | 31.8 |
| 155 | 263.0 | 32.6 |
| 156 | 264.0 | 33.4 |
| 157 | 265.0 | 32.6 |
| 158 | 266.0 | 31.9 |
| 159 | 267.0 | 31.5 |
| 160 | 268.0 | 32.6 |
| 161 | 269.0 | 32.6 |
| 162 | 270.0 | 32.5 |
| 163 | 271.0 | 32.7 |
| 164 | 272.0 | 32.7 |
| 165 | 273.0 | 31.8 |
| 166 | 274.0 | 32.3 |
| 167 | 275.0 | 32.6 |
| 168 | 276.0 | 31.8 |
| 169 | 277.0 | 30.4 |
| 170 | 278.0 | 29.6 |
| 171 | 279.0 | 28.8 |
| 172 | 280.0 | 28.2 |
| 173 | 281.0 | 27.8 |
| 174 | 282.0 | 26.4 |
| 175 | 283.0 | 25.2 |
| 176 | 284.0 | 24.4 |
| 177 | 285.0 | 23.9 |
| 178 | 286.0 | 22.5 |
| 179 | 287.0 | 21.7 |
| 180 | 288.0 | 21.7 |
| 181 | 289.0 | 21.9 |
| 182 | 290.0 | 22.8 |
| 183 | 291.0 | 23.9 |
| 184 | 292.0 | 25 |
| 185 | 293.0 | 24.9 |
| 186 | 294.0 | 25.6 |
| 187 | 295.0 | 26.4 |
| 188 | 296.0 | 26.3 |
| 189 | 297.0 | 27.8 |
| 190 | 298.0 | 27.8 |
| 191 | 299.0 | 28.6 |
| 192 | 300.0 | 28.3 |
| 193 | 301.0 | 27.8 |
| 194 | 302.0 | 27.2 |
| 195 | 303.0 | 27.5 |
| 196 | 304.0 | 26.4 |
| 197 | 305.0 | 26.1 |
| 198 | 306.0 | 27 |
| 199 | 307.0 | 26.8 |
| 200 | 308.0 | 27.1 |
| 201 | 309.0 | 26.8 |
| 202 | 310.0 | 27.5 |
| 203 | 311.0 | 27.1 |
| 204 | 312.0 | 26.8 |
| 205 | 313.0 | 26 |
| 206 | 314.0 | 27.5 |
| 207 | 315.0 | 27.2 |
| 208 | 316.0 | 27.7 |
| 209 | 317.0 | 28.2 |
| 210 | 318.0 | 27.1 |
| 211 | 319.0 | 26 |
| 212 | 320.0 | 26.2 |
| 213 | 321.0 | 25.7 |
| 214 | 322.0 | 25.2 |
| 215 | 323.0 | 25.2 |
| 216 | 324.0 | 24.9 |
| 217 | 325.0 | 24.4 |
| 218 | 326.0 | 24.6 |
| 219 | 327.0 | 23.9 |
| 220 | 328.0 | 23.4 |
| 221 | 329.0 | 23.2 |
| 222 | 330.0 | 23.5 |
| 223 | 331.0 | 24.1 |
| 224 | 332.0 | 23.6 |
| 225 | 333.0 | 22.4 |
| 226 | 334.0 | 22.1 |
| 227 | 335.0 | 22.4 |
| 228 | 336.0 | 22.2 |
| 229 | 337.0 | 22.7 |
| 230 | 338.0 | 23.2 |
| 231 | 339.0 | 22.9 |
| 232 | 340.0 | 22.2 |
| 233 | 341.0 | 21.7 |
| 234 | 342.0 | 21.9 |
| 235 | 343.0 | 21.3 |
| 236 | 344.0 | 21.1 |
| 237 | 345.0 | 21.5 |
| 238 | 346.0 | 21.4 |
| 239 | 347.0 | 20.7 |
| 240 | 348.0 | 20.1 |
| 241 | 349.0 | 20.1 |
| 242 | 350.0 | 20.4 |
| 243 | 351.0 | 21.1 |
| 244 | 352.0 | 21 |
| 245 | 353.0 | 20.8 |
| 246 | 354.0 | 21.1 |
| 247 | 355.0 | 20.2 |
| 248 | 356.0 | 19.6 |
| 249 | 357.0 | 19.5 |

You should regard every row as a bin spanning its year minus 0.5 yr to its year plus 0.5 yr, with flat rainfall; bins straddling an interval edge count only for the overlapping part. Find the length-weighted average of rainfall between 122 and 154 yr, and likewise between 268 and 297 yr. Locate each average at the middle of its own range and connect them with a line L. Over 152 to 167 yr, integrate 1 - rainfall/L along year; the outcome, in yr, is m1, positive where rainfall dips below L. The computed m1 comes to -2.3 yr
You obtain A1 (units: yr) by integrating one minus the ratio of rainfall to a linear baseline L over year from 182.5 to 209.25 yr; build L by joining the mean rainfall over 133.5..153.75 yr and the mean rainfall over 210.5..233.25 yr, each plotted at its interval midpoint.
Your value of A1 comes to 3.1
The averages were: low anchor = 22.5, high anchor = 30.9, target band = 24.9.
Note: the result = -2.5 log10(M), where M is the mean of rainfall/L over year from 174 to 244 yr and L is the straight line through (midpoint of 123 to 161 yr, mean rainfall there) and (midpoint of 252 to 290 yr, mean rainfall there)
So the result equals -0.09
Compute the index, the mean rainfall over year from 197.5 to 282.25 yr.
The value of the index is 30.9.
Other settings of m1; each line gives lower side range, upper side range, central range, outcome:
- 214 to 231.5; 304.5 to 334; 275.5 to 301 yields 1.3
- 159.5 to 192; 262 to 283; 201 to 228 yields -1.9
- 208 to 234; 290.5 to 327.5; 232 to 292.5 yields -4.0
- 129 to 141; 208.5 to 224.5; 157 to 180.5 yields -0.5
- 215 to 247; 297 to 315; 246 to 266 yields -1.4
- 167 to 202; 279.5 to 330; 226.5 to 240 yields -4.2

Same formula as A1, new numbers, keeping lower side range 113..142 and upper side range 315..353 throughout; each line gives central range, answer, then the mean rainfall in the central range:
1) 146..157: -3.4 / 23.9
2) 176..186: -3.1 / 25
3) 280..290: -1.0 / 24.1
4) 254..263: -4.8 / 32.4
